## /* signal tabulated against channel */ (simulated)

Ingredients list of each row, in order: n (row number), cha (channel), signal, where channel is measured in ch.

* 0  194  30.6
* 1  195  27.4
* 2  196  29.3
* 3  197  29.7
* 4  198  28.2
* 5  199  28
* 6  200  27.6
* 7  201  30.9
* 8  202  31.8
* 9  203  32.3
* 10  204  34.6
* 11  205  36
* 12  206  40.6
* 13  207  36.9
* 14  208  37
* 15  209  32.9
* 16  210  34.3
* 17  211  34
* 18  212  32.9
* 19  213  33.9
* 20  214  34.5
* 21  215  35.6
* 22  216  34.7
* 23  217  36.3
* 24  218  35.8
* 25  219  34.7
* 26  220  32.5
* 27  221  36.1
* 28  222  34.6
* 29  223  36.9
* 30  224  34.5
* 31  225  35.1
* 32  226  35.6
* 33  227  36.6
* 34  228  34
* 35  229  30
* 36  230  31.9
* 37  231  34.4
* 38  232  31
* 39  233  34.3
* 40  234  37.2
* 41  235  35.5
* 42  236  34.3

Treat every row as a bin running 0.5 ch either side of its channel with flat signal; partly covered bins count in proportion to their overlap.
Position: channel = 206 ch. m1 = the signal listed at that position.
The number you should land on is 40.6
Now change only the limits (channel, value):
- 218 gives 35.8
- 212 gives 32.9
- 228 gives 34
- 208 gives 37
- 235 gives 35.5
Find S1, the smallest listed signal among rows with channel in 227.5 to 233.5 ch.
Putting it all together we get 30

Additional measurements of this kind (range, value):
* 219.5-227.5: 32.5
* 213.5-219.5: 34.5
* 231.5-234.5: 31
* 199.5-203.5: 27.6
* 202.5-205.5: 32.3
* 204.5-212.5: 32.9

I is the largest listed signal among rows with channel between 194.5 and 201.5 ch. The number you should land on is 30.9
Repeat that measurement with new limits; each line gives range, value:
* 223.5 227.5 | 36.6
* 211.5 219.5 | 36.3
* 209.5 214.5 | 34.5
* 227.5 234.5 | 37.2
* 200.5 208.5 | 40.6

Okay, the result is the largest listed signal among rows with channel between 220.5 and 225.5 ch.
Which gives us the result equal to 36.9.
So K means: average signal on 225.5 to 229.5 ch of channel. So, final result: 34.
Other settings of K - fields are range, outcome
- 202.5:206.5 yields 35.9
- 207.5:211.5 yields 34.5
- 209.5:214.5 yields 33.9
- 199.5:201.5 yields 29.2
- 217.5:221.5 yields 34.8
